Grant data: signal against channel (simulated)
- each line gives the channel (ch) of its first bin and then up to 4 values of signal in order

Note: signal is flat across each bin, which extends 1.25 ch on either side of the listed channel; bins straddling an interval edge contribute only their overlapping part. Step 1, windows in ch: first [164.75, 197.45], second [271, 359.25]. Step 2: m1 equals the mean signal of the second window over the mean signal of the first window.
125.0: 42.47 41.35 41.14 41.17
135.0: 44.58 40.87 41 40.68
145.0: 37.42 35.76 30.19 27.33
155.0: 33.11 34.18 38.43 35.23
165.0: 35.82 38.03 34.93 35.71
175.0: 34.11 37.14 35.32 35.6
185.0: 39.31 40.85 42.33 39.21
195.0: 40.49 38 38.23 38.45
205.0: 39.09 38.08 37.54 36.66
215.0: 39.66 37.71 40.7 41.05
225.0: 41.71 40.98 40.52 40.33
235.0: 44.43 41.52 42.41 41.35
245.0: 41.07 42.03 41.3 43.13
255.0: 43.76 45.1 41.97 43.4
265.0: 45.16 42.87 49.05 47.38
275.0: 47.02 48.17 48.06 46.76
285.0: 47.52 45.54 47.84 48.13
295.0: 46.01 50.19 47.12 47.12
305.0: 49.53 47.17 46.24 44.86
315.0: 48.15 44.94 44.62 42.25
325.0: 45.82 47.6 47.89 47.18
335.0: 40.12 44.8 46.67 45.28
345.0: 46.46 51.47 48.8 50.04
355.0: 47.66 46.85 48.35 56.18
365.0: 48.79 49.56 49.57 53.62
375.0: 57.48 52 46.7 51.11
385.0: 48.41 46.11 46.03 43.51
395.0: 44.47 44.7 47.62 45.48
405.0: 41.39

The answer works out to 1.25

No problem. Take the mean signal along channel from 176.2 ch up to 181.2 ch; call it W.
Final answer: 36.2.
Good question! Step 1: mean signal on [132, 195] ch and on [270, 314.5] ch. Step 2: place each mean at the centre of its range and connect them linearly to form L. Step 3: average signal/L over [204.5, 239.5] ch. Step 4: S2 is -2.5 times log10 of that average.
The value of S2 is 0.05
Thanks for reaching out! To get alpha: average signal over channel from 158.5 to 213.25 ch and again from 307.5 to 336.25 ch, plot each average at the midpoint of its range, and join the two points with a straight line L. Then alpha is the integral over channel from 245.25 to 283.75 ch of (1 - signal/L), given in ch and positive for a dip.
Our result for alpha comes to -2.46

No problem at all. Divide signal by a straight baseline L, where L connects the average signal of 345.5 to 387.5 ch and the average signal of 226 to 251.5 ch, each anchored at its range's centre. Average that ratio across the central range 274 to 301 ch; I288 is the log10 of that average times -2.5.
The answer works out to -0.06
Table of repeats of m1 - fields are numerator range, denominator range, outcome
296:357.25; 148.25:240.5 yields 1.23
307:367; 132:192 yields 1.27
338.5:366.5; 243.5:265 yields 1.14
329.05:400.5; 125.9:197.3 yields 1.28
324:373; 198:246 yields 1.20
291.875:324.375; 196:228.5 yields 1.19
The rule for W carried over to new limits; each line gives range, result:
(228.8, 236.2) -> 41.8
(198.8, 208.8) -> 38.5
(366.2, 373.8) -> 50.9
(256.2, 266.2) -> 43.9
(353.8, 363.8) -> 49.8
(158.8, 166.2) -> 36.5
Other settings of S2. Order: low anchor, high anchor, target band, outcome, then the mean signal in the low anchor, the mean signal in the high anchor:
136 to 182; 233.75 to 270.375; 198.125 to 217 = 0.04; 35.9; 43.1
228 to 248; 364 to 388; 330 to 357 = 0.03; 41.7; 50.5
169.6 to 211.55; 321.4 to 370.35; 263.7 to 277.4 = -0.09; 38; 47.5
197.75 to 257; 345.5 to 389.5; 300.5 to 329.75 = 0.00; 40.5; 50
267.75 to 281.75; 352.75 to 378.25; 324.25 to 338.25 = 0.09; 47.5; 50.9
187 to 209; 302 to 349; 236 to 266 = -0.01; 39.3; 46.2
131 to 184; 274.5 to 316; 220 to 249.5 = 0.03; 36.5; 47.4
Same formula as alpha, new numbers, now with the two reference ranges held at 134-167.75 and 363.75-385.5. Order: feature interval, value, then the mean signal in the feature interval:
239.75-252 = 0.3 ch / 41.7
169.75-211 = 1.1 ch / 38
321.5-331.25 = 0.4 ch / 46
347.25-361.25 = 0.3 ch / 48.7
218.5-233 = 0.2 ch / 40.9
